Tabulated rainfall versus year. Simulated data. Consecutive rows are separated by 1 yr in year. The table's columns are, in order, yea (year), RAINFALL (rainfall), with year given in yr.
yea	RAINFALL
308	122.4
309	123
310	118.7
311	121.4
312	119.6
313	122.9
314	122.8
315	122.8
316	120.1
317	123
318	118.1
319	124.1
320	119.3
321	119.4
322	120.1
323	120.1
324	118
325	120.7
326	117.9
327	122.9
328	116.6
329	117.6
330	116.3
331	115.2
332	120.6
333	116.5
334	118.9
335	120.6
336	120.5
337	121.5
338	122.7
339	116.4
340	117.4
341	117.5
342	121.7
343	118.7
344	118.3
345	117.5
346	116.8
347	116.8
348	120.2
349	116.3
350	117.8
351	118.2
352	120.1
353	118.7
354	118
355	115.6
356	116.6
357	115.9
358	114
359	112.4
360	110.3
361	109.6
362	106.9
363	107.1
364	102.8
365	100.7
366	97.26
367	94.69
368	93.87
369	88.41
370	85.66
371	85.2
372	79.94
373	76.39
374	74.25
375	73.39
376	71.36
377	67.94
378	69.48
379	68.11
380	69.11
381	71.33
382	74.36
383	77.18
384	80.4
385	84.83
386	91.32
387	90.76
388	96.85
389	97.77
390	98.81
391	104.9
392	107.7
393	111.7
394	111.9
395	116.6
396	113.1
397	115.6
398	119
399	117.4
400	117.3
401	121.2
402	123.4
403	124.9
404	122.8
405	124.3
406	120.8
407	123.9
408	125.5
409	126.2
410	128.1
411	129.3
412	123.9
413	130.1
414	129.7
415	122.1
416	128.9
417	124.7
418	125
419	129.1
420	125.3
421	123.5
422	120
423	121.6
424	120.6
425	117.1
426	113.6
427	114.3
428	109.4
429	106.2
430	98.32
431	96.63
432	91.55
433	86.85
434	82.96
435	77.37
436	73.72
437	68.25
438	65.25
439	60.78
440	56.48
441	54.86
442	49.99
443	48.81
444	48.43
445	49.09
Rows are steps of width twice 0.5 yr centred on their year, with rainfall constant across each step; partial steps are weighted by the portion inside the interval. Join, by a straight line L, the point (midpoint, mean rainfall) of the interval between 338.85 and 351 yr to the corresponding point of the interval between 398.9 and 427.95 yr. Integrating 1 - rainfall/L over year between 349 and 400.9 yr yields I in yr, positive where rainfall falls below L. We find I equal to 9.4 yr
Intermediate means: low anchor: 118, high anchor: 123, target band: 98.4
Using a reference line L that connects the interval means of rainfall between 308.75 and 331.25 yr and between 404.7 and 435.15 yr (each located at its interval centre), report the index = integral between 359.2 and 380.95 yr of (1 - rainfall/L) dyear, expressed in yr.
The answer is 5.7 yr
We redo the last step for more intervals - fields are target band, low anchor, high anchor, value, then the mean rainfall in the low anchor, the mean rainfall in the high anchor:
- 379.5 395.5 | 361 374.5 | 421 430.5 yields 1.1 yr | 92.4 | 114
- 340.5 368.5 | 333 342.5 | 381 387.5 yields -1.7 yr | 120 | 82.2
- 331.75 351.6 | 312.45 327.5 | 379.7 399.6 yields -0.9 yr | 121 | 97.9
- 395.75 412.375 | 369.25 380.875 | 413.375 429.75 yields -3.1 yr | 74.8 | 120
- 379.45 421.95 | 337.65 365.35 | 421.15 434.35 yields -0.9 yr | 115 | 107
